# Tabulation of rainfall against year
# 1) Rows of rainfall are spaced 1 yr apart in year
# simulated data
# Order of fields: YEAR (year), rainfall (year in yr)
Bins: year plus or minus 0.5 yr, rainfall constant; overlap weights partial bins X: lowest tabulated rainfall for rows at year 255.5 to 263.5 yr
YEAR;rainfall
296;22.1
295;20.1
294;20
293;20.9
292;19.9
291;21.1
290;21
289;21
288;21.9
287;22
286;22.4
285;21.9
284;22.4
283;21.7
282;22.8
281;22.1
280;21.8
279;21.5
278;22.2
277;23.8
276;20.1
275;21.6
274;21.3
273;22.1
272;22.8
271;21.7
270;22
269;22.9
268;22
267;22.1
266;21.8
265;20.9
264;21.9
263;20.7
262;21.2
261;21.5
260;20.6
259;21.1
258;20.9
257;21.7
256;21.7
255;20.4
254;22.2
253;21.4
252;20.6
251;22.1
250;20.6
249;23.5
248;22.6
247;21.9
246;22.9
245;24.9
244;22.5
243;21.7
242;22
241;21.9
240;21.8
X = 20.6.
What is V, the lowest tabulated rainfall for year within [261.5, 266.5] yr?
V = 20.7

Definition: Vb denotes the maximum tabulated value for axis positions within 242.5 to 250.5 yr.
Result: 24.9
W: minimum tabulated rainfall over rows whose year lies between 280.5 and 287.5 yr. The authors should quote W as 21.7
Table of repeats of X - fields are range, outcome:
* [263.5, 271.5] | 20.9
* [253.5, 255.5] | 20.4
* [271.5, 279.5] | 20.1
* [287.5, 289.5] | 21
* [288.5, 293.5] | 19.9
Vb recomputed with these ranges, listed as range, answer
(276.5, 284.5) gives 23.8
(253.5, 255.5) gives 22.2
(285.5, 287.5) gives 22.4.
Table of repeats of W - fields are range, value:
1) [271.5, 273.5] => 22.1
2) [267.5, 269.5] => 22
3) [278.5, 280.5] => 21.5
